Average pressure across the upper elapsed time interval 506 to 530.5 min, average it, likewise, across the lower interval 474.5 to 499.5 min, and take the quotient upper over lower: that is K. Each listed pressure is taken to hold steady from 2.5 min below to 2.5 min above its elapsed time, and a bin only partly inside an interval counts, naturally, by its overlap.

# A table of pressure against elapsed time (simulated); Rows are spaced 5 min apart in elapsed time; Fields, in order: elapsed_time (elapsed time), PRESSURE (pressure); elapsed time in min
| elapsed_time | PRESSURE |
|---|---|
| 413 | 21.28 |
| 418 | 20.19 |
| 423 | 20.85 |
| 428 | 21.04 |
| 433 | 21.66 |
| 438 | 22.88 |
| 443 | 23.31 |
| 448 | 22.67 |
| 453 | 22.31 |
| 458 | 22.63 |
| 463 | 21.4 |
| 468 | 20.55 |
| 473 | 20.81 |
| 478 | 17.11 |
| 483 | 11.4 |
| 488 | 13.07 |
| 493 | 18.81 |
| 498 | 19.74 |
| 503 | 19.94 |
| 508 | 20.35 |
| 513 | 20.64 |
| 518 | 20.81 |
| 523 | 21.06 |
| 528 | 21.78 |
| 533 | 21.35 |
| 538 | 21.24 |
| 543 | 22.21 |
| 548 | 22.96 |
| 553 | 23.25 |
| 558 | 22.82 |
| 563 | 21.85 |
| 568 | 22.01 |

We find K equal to 1.30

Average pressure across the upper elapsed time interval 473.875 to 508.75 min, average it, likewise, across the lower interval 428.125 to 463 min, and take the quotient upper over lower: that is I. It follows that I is 0.8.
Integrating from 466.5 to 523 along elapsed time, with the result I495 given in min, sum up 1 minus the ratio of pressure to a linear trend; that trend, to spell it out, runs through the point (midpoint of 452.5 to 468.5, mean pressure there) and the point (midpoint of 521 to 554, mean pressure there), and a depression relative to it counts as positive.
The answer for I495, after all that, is 8.5 min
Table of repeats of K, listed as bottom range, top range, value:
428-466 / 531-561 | 1.00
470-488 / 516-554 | 1.35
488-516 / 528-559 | 1.15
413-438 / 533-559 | 1.06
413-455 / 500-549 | 0.97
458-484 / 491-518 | 1.05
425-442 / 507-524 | 0.94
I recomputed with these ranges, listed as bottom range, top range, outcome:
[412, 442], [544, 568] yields 1.06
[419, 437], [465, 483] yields 0.87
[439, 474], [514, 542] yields 0.96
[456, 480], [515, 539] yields 1.03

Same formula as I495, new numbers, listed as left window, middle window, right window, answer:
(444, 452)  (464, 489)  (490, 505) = 4.5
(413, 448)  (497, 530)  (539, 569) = 2.4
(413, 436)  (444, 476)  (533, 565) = -0.5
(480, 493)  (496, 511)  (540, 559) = -3.6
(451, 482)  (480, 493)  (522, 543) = 4.4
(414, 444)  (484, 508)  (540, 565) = 4.8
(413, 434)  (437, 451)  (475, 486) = -3.3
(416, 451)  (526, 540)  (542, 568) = 0.6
